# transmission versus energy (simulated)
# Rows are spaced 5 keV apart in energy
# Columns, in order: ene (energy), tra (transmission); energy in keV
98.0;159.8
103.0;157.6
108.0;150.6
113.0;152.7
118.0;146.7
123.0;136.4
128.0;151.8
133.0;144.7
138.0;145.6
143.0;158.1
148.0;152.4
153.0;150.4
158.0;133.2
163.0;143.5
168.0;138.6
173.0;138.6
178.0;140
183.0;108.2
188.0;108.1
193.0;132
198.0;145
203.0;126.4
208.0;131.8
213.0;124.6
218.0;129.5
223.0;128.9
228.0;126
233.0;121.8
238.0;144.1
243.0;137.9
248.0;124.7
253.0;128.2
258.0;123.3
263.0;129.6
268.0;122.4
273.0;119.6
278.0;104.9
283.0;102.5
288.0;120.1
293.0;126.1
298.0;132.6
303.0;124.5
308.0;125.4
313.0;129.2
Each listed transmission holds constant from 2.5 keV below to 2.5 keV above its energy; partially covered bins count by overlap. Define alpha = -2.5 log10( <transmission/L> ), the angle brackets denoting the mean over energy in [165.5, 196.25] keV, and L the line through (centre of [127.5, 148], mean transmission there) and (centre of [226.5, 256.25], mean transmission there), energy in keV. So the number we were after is 0.11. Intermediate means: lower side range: 150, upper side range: 130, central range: 128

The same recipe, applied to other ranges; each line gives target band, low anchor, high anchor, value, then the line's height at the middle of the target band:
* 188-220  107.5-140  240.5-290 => 0.02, 132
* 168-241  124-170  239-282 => 0.04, 135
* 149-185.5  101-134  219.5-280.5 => 0.03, 140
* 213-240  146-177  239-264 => 0.03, 133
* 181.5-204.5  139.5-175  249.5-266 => 0.12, 139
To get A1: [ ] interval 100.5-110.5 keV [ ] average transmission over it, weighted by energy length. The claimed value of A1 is 154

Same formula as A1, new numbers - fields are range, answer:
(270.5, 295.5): 115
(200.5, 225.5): 128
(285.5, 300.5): 126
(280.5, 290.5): 111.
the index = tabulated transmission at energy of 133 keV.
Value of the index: 144.7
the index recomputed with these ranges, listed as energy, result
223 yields 128.9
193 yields 132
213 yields 124.6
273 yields 119.6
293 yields 126.1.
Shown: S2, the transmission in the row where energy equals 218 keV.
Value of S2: 129.5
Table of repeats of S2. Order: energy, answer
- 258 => 123.3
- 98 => 159.8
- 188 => 108.1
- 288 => 120.1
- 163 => 143.5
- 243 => 137.9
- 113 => 152.7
